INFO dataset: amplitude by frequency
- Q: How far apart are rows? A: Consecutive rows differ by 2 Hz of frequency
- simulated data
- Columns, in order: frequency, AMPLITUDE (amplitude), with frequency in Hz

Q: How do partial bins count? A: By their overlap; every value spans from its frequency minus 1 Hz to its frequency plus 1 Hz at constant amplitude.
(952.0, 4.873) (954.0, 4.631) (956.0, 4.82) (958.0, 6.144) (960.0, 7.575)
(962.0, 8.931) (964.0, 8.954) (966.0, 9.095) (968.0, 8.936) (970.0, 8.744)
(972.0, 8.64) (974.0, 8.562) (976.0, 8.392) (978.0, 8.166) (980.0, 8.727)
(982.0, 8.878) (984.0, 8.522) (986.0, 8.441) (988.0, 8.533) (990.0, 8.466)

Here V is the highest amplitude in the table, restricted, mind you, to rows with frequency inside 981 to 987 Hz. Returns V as 8.878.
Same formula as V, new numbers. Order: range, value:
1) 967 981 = 8.936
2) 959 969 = 9.095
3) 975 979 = 8.392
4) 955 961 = 7.575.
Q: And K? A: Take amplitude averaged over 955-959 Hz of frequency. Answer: 5.48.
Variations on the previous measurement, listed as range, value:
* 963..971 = 8.93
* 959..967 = 8.64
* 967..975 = 8.72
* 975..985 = 8.54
